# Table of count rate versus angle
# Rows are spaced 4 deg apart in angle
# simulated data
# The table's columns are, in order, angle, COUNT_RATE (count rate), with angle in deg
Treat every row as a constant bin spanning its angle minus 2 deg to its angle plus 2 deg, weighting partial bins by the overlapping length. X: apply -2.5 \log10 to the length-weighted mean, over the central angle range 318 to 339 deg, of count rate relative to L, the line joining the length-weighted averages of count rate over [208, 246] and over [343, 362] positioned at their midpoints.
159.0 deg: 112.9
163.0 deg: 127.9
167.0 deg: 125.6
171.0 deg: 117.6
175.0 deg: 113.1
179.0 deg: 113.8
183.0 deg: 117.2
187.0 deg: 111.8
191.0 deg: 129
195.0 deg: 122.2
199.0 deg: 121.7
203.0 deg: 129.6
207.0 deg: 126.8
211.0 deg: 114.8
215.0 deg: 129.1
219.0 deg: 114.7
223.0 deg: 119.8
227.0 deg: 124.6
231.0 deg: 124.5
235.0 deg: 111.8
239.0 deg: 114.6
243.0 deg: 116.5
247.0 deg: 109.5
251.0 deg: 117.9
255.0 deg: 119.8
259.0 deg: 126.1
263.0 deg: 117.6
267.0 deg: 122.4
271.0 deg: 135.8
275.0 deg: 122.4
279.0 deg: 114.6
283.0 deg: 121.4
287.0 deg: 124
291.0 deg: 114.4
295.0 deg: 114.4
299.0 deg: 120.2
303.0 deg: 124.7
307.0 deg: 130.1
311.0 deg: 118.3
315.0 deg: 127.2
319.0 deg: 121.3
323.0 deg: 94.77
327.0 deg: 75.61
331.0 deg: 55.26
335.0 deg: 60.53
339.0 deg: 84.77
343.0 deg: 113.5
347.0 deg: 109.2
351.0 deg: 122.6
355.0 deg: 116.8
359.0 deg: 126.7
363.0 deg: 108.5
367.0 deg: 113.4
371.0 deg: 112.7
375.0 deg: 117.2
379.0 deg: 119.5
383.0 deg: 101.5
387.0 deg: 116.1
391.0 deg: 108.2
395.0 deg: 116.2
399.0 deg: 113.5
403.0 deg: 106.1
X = 0.42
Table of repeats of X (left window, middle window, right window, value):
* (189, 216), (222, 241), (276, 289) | 0.04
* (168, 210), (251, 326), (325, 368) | -0.13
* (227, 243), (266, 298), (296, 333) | -0.09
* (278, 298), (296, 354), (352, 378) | 0.12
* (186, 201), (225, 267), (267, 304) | 0.03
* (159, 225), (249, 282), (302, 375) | -0.08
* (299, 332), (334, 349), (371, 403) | 0.17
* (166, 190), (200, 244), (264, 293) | -0.02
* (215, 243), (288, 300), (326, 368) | -0.08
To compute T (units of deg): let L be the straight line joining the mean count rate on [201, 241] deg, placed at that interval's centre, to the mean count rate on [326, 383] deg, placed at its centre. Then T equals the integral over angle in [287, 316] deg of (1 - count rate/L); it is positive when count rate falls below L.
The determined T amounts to -2.94 deg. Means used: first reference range 121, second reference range 103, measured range 121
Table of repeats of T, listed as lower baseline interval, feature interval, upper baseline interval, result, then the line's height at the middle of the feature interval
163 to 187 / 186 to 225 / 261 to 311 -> -1.1 deg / 119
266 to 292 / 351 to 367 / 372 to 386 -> -0.4 deg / 115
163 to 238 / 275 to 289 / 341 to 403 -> -0.3 deg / 117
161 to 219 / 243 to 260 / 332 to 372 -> -0.4 deg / 115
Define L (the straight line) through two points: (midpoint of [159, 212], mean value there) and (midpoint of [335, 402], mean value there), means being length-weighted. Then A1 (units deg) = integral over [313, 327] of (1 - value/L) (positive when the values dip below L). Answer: 0.6 deg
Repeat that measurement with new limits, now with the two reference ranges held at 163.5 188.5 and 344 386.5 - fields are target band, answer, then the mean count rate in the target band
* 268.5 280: -0.9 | 125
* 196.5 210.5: -0.9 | 125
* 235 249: 0.4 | 113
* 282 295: -0.4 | 119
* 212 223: -0.4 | 121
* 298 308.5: -0.9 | 125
